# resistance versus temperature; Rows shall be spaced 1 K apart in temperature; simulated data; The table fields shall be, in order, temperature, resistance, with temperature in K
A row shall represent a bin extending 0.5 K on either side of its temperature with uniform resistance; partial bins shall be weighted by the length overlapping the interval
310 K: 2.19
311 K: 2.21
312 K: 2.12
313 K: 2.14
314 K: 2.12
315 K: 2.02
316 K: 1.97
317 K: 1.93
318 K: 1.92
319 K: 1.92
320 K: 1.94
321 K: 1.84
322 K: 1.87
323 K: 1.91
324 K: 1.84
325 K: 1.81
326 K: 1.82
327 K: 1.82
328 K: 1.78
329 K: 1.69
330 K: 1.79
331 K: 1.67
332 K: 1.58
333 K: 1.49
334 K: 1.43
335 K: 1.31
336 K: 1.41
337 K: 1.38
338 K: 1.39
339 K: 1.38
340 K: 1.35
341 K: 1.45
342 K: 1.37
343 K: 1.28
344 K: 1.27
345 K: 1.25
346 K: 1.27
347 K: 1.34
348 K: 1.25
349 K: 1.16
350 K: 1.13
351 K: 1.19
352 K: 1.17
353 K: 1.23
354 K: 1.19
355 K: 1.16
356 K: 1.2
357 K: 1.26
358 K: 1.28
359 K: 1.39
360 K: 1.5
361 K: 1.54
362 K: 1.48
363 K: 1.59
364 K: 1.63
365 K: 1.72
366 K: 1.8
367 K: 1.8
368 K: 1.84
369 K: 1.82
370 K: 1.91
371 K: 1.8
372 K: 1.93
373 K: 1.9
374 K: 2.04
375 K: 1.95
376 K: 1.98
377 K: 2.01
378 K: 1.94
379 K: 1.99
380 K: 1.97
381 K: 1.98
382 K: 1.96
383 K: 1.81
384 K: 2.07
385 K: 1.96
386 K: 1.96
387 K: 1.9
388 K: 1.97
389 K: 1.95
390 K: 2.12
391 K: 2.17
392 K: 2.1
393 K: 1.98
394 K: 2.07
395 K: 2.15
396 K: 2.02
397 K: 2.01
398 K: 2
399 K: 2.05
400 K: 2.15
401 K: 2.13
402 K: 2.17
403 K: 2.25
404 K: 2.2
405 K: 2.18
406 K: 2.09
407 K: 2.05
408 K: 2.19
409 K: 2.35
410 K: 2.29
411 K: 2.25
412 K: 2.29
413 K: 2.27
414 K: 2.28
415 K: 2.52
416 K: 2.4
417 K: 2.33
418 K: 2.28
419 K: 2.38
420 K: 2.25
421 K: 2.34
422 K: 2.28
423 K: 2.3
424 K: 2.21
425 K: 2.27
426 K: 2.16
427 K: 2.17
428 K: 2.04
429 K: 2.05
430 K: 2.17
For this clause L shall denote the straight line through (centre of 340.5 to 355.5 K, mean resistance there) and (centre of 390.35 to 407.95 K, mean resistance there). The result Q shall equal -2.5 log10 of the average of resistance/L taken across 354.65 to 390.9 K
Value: -0.08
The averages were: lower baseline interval 1.25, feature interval 1.79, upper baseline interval 2.11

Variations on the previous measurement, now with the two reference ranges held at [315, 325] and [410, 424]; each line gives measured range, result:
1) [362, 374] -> 0.177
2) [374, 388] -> 0.105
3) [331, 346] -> 0.388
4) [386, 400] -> 0.090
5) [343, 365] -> 0.481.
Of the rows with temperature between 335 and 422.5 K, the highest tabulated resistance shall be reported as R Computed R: 2.52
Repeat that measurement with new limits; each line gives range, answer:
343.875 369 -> 1.84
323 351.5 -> 1.91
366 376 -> 2.04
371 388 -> 2.07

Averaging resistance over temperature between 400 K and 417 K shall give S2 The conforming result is 2.24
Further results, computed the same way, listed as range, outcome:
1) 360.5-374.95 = 1.78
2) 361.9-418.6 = 2.04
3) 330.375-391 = 1.61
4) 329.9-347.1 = 1.4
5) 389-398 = 2.07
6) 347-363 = 1.29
